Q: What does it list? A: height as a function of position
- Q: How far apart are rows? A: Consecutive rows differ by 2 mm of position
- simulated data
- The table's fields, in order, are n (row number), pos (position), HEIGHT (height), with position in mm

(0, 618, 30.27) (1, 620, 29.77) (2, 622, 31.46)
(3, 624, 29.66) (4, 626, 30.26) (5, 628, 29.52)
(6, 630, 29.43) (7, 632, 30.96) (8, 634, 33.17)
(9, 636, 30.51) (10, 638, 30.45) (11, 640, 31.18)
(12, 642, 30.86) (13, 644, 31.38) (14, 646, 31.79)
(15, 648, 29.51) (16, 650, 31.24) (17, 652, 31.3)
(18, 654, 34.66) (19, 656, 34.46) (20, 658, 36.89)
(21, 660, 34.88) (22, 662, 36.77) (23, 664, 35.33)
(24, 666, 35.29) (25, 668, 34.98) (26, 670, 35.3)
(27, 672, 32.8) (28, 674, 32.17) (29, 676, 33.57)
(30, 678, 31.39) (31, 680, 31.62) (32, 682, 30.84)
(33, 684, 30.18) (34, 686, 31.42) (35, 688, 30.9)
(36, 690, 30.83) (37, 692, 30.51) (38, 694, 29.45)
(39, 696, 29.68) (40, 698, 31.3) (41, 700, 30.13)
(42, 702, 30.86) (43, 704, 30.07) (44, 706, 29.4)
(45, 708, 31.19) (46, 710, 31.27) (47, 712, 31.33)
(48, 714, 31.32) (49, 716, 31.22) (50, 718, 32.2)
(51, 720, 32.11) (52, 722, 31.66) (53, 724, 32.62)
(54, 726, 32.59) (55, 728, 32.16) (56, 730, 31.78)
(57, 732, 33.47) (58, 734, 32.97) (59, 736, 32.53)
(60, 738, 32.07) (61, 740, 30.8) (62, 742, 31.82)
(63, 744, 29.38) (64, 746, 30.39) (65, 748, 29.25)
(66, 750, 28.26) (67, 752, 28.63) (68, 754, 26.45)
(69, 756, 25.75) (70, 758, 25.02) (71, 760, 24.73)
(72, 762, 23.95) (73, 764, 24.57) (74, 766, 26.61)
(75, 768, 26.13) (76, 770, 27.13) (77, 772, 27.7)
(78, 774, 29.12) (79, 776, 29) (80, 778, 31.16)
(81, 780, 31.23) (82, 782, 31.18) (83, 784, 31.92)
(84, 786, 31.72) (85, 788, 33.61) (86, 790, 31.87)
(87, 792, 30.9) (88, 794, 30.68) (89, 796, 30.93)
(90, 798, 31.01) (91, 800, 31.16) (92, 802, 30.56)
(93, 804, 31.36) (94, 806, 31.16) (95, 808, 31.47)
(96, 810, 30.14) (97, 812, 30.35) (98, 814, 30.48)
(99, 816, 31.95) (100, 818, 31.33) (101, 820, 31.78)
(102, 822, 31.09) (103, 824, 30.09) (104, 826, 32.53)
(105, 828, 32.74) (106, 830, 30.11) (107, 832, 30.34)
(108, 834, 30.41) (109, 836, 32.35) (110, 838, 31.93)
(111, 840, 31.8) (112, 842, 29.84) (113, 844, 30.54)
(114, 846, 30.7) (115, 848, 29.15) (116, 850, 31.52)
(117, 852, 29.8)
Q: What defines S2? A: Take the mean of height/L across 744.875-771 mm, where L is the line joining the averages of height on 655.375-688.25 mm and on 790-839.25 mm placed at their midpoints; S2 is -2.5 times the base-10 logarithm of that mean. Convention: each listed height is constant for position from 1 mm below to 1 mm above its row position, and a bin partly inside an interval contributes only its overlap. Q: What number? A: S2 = 0.20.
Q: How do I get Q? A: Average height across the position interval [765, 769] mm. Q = 26.4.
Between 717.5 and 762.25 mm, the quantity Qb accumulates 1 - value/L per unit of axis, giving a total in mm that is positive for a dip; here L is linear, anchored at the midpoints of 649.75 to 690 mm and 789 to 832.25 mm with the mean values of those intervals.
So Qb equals 2.9 mm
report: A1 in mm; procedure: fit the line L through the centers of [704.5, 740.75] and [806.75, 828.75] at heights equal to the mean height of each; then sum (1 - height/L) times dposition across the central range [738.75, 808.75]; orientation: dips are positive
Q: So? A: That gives 4.81 mm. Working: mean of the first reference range 31.8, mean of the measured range 29.3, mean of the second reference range 31.3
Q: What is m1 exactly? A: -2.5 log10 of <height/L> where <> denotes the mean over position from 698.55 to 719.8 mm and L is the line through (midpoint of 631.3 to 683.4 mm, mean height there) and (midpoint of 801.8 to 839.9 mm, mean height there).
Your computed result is 0.05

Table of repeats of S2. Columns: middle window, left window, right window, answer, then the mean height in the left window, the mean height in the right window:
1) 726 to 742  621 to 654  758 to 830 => -0.065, 30.9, 30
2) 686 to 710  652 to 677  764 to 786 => 0.084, 34.6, 29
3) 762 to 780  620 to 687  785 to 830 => 0.141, 32.2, 31.3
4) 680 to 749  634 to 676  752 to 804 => -0.003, 33.1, 29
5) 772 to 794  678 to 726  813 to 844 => 0.005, 31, 31.2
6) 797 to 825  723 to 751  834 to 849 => 0.001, 31.4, 30.9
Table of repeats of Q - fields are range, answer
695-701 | 30.4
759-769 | 25.2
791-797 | 30.8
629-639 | 30.9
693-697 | 29.6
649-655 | 32.4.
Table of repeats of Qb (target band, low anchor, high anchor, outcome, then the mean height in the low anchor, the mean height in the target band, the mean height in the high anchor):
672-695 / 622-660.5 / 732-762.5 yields -0.5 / 31.6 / 31.2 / 29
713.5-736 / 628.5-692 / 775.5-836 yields -0.3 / 32.4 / 32.2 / 31.2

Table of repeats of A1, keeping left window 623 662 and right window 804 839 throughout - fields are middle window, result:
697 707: 0.4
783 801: -0.1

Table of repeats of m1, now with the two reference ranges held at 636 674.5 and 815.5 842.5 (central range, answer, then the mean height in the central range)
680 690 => 0.066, 30.9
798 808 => 0.017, 31.1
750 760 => 0.210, 26.5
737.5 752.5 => 0.075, 30.1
